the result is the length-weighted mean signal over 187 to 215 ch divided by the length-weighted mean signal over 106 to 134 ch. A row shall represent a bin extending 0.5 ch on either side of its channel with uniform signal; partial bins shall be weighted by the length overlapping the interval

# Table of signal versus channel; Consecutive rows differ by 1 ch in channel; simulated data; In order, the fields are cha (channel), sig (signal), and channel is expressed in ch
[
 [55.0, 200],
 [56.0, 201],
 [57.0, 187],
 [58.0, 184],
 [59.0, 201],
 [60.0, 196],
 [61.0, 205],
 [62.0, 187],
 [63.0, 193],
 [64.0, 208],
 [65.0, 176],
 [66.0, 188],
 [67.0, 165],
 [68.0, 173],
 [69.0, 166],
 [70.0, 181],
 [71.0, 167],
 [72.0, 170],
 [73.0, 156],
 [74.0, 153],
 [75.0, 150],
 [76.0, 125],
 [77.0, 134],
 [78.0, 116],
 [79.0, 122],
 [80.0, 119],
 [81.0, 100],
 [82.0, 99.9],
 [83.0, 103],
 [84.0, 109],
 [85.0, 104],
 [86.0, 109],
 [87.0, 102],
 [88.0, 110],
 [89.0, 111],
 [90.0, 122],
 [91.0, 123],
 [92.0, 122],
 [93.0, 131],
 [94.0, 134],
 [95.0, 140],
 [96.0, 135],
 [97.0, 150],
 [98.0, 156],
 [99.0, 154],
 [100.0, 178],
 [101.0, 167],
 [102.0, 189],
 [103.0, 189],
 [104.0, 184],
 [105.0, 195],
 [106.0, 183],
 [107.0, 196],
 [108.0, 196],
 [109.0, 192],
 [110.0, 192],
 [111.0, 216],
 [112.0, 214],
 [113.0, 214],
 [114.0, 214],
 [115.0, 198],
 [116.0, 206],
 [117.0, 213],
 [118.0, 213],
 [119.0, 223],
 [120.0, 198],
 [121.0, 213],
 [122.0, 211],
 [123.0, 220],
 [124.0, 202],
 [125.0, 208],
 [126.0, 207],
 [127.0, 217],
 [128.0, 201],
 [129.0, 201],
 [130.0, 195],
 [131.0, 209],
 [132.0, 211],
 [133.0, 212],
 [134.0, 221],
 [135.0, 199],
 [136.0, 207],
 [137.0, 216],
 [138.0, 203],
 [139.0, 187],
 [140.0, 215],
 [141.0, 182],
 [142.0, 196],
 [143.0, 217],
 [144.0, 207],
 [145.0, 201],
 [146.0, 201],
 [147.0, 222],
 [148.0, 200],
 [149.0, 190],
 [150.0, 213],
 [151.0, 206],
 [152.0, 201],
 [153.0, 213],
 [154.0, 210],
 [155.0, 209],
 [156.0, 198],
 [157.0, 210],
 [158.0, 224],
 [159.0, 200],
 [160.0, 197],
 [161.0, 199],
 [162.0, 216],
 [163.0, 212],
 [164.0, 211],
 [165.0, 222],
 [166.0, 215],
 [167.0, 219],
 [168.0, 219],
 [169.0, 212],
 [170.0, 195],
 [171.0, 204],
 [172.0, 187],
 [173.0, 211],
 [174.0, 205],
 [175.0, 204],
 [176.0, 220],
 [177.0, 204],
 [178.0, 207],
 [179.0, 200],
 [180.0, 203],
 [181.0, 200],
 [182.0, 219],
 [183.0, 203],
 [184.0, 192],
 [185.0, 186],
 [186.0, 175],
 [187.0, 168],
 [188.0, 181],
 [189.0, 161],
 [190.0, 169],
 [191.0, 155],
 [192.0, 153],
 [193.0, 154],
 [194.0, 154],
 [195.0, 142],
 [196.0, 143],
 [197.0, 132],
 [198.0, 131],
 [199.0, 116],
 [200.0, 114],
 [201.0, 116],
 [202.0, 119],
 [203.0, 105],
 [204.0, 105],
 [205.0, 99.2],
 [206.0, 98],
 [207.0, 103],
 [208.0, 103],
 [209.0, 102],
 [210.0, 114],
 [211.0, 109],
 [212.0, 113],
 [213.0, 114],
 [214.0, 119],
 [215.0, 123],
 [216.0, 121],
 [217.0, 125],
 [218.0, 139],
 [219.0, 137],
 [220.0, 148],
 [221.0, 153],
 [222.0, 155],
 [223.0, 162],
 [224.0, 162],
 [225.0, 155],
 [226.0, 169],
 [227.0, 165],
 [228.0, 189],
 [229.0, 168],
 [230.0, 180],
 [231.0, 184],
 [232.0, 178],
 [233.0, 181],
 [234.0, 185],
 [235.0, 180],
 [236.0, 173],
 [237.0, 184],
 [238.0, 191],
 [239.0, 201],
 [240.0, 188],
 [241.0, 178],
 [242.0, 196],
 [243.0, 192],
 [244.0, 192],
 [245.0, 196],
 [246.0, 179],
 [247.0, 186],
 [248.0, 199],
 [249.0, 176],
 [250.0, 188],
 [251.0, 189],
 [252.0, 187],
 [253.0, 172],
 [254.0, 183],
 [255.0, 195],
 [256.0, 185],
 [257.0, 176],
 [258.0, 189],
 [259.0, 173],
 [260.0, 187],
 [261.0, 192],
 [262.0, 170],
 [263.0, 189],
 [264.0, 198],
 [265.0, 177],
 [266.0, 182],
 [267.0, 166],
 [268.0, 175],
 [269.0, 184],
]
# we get 0.62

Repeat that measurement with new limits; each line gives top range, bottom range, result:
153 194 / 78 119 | 1.25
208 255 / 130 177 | 0.79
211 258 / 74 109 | 1.20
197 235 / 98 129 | 0.69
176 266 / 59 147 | 0.93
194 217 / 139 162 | 0.57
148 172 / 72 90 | 1.73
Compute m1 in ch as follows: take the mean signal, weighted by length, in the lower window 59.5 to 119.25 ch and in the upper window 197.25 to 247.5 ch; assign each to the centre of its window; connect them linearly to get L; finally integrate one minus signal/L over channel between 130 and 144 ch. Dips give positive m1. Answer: -4.2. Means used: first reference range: 162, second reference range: 150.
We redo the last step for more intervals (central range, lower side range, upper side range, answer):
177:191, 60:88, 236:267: -1.44 ch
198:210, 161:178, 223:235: 5.10 ch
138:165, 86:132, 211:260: -4.37 ch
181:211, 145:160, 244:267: 8.41 ch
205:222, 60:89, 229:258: 5.53 ch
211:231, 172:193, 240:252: 4.41 ch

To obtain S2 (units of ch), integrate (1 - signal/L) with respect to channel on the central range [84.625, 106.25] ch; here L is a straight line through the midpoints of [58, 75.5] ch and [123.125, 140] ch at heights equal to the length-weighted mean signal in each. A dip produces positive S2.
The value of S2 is 5.3 ch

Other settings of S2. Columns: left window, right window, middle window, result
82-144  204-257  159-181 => -4.7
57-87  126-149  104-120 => -1.6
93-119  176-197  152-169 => -2.9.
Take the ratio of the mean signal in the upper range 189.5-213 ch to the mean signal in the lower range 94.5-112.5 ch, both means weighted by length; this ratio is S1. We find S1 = 0.7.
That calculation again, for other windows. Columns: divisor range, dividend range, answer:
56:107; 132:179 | 1.35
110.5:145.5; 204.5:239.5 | 0.71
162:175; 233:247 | 0.89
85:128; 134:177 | 1.17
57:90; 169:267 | 1.11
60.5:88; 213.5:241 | 1.12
